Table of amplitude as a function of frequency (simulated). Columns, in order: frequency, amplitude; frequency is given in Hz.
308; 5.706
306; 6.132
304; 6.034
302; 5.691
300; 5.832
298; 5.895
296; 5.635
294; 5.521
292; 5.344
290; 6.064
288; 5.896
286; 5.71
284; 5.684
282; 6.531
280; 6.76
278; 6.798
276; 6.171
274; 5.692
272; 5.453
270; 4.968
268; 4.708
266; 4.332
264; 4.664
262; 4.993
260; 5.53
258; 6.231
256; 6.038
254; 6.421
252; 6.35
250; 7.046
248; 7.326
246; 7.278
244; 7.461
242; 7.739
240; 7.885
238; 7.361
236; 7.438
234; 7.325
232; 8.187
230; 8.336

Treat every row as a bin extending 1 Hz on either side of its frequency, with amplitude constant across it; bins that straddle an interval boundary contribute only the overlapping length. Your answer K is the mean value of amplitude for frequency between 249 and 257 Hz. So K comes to 6.46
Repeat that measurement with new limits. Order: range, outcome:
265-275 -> 5.03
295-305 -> 5.82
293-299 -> 5.68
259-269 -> 4.85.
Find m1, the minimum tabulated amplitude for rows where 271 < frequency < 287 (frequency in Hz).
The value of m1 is 5.453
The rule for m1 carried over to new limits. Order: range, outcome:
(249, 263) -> 4.993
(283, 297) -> 5.344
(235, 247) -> 7.278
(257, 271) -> 4.332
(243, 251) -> 7.046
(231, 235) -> 7.325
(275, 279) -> 6.171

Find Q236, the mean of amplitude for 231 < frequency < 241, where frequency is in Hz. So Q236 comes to 7.64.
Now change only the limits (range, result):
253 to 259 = 6.23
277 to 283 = 6.7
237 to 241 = 7.62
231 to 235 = 7.76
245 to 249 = 7.3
